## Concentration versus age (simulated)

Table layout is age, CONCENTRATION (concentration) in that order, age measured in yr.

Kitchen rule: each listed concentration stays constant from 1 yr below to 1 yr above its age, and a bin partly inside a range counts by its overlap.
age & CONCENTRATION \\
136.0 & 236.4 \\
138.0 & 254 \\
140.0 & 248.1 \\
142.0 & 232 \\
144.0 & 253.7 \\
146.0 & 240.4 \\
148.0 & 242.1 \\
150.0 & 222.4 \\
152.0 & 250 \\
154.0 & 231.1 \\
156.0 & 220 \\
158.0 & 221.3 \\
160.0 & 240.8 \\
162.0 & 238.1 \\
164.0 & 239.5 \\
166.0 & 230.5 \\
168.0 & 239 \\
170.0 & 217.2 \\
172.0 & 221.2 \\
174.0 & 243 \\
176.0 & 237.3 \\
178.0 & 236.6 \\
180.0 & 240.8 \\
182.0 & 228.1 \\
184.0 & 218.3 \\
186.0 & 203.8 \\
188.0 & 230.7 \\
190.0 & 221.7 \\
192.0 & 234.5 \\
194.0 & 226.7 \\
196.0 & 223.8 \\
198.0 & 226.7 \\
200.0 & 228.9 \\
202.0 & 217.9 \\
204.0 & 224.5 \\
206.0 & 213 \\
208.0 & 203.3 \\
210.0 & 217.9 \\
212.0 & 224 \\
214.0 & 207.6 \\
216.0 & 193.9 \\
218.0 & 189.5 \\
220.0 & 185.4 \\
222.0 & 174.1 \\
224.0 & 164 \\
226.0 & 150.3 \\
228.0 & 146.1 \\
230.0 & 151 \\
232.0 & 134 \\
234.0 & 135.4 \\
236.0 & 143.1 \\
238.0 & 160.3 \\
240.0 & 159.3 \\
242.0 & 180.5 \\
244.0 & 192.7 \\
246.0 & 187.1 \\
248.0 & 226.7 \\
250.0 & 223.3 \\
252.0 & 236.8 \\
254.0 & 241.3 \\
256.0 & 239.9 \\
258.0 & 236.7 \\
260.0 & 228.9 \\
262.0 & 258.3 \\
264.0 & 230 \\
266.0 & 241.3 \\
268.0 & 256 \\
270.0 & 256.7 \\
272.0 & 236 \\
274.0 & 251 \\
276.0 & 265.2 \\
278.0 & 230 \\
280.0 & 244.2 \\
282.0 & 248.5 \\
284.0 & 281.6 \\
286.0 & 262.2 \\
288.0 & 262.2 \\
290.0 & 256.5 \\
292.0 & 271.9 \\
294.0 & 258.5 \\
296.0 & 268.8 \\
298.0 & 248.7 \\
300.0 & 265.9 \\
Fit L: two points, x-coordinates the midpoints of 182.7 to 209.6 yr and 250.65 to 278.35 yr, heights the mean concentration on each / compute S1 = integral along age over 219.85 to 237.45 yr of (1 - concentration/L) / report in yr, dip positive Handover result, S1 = 6.0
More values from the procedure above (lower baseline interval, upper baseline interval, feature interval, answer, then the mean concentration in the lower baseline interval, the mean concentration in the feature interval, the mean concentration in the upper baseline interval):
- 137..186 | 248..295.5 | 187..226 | 5.0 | 235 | 209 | 248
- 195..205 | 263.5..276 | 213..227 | 3.0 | 224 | 181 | 247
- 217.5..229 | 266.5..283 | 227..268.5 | 1.6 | 167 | 200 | 248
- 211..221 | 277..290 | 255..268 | -0.2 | 200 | 240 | 255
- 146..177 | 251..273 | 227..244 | 6.1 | 233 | 154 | 242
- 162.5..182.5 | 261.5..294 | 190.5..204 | 0.7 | 234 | 226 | 253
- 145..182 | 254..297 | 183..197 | 0.9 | 234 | 223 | 251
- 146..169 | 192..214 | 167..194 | -0.1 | 234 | 229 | 221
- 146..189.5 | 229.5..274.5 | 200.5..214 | 0.3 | 231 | 217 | 209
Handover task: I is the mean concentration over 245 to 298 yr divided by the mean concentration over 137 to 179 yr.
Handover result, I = 1.04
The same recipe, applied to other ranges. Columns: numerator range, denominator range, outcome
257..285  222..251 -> 1.47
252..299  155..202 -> 1.10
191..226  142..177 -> 0.88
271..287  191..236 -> 1.31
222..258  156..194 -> 0.79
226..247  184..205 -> 0.71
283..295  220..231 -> 1.66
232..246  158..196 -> 0.70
